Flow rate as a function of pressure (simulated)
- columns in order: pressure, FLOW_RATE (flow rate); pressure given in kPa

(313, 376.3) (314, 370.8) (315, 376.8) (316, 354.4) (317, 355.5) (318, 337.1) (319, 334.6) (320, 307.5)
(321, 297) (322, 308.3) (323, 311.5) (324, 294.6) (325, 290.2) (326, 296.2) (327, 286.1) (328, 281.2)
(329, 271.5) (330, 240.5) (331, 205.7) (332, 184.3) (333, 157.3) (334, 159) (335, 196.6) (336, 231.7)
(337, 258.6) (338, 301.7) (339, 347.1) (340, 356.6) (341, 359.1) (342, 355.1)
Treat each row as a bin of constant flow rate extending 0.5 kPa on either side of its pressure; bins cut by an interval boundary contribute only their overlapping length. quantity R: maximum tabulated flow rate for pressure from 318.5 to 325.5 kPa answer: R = 334.6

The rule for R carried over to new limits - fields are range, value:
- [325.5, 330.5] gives 296.2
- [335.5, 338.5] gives 301.7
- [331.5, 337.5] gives 258.6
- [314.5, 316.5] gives 376.8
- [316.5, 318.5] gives 355.5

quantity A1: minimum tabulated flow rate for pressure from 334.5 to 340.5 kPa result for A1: 196.6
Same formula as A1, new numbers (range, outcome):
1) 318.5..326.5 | 290.2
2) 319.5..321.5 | 297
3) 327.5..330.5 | 240.5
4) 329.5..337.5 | 157.3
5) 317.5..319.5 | 334.6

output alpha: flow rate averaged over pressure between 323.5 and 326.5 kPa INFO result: 294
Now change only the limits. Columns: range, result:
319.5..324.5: 304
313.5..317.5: 364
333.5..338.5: 230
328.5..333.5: 212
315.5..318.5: 349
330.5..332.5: 195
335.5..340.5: 299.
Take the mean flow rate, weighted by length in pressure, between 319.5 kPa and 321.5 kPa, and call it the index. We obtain 302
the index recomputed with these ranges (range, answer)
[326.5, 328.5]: 284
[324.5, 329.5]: 285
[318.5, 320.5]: 321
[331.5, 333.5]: 171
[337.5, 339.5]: 324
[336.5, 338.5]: 280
